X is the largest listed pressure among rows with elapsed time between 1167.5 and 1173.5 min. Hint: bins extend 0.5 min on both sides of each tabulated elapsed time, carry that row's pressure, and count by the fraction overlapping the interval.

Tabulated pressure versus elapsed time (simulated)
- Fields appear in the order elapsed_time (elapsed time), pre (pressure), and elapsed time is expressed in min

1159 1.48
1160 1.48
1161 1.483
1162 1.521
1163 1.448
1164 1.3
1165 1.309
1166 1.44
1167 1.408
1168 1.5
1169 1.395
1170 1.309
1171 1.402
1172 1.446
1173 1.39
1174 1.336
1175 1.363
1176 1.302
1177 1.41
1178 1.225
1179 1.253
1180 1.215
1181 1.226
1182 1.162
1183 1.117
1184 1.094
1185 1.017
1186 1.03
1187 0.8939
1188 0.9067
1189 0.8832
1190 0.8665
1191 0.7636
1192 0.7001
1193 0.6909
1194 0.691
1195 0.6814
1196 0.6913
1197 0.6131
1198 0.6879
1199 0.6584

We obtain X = 1.5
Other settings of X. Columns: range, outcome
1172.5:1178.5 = 1.41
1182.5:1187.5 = 1.117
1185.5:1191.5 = 1.03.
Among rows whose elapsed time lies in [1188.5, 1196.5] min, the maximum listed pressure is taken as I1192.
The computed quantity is 0.8832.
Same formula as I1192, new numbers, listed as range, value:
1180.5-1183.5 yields 1.226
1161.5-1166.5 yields 1.521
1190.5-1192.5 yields 0.7636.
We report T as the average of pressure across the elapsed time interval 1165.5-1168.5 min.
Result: 1.45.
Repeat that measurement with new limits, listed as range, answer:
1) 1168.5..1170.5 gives 1.35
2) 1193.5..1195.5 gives 0.686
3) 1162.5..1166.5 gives 1.37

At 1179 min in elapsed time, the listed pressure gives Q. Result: 1.253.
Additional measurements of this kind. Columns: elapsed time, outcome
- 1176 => 1.302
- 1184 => 1.094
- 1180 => 1.215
